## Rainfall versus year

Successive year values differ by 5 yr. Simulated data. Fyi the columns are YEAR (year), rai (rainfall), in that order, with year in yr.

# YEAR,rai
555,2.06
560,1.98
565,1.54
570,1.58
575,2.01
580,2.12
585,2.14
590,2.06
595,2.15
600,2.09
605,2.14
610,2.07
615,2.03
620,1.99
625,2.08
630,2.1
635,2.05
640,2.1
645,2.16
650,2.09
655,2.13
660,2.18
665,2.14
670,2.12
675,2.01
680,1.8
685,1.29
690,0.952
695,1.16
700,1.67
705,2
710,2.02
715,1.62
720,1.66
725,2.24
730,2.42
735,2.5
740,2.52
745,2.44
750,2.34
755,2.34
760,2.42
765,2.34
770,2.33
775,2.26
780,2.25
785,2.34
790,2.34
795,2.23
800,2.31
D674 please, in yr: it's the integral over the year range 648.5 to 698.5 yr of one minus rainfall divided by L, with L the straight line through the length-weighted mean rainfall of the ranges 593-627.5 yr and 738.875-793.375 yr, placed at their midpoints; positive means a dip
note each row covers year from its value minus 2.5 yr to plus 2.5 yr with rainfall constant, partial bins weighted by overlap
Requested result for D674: 9.2 yr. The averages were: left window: 2.08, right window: 2.35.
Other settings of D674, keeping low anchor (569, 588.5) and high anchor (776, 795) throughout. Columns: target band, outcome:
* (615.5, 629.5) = 0.1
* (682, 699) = 7.5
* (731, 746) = -1.7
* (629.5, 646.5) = -0.1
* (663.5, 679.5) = 0.6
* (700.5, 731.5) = 3.3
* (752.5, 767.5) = -0.7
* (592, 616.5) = -0.8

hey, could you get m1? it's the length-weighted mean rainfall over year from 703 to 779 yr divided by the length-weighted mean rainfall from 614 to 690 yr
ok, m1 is 1.13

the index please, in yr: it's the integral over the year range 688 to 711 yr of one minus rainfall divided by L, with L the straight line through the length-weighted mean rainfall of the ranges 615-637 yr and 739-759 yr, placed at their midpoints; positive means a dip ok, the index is 7.3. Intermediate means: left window 2.05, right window 2.4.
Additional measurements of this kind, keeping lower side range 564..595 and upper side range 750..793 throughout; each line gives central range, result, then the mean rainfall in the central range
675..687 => 2.8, 1.65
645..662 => -0.4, 2.14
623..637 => -0.2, 2.08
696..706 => 2.2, 1.71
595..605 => -0.7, 2.12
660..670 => -0.1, 2.15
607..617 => -0.2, 2.06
